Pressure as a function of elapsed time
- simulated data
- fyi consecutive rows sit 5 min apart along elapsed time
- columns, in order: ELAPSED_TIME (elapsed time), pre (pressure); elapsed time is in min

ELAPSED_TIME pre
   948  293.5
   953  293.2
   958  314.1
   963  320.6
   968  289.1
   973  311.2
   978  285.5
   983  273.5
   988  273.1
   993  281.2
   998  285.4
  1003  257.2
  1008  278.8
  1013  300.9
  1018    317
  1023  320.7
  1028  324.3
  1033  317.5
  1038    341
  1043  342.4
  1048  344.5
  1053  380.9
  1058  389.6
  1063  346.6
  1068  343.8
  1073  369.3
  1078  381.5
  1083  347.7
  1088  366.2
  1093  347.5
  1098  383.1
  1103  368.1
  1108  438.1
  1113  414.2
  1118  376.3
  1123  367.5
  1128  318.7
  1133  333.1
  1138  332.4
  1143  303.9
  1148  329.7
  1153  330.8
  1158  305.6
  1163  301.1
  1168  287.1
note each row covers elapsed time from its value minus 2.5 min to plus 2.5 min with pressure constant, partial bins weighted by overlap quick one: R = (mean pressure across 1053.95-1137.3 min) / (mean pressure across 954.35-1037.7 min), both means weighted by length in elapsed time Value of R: 1.23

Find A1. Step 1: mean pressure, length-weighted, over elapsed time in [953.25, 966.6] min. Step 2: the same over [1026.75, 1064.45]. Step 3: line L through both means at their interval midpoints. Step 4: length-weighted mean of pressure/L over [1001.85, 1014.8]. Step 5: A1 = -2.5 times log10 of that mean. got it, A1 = 0.187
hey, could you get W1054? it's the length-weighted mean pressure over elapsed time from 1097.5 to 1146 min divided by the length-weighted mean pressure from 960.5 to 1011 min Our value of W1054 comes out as 1.3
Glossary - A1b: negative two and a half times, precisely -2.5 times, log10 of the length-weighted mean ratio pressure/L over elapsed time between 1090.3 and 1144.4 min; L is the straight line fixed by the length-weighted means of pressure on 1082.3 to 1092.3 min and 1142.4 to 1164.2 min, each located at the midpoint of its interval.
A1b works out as -0.077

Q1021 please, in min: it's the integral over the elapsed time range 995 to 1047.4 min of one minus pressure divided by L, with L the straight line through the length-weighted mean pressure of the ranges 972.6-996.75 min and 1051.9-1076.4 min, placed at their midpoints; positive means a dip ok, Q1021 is 1.9 min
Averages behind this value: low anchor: 283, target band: 310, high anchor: 366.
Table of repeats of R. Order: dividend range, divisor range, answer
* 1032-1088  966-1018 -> 1.25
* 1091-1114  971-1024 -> 1.35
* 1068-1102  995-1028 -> 1.23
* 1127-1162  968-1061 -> 1.03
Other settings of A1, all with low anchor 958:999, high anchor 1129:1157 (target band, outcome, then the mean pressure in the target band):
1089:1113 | -0.22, 386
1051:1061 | -0.24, 384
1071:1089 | -0.17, 366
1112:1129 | -0.16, 370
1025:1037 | -0.07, 323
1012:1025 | -0.05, 314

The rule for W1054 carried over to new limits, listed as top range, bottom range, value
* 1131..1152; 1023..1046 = 0.98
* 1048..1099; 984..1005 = 1.33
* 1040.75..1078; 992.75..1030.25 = 1.22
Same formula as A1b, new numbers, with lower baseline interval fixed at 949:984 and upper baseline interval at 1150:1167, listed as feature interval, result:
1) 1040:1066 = -0.183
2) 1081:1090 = -0.166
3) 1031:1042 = -0.097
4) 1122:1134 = -0.095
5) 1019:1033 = -0.064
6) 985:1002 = 0.086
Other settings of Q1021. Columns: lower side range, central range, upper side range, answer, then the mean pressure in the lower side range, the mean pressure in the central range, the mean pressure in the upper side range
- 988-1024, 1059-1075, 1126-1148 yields -2.7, 289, 356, 323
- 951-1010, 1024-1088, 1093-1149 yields -4.8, 289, 352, 361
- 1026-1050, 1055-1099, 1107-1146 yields -2.5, 334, 363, 357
